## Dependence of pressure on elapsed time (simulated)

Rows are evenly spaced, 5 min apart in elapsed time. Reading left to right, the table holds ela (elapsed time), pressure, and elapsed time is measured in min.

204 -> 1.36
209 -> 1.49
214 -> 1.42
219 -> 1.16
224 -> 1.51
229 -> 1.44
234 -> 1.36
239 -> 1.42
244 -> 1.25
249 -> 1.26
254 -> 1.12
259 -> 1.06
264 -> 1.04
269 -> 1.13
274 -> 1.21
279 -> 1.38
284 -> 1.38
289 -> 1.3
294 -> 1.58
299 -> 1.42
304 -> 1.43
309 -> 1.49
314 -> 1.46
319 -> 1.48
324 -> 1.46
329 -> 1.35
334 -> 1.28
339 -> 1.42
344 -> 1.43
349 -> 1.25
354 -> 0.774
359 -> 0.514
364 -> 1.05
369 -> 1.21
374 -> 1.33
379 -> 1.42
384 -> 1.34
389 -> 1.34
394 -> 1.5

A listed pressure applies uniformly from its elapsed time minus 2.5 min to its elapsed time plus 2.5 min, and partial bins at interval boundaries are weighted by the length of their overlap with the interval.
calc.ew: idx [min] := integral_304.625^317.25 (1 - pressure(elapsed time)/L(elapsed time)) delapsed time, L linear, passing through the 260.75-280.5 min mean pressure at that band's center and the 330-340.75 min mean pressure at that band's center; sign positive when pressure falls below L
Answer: -1.9 min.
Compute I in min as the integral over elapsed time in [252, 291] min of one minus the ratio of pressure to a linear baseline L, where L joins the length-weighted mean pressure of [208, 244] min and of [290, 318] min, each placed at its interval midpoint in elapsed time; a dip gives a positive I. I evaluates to 6.30 min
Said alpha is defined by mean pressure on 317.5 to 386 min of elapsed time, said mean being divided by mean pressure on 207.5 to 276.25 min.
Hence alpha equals 1.0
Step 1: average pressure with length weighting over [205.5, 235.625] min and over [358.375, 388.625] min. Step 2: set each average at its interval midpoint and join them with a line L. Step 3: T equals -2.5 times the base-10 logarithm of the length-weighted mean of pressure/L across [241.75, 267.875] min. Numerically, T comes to 0.18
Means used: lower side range 1.4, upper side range 1.2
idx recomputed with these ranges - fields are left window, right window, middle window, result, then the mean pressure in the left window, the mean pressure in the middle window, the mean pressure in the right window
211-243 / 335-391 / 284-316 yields -4.1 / 1.38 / 1.44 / 1.19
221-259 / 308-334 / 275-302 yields -0.3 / 1.32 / 1.4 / 1.43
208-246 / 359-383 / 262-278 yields 2.0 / 1.38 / 1.15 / 1.18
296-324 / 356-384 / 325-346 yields -1.0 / 1.46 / 1.37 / 1.12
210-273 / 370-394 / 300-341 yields -3.1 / 1.27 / 1.42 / 1.36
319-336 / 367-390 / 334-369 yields 6.7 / 1.38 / 1.1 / 1.33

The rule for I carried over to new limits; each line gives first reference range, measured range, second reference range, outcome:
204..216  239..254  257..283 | 0.24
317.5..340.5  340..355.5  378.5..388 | 2.04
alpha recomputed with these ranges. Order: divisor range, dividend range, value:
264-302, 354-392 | 0.87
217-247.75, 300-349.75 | 1.04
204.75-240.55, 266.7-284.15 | 0.90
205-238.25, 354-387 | 0.80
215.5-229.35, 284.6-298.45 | 1.05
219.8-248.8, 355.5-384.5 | 0.82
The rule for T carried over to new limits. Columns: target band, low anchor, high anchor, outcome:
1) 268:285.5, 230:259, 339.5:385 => -0.04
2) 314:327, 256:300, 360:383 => -0.18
